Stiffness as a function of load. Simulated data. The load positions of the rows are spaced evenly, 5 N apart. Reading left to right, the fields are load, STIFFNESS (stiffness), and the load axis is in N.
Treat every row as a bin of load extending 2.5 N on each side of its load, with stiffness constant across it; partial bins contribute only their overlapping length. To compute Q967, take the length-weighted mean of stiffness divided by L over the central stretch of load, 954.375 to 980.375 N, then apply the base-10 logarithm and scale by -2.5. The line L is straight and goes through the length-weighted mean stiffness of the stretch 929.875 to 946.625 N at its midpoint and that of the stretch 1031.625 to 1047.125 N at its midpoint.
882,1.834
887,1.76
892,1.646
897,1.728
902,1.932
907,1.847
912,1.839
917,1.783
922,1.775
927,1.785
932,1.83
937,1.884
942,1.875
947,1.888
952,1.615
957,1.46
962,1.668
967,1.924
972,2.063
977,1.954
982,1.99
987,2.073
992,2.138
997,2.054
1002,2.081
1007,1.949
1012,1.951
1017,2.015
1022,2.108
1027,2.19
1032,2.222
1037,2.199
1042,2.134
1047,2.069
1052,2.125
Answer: 0.078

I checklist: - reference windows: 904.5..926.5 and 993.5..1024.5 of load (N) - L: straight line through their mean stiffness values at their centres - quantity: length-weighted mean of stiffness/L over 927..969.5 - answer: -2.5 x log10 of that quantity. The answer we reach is 0.07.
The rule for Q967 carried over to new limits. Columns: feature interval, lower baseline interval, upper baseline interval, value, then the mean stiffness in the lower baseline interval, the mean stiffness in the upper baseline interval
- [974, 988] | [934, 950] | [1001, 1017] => -0.033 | 1.87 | 1.99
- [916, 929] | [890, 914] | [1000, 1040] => 0.042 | 1.8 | 2.09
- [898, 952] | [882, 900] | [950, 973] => -0.060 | 1.73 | 1.73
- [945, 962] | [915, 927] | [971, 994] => 0.163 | 1.78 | 2.04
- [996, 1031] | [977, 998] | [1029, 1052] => 0.023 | 2.05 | 2.15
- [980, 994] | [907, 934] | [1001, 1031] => -0.047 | 1.81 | 2.06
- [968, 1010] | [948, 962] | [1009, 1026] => -0.112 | 1.6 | 2.04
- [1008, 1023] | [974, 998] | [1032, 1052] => 0.046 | 2.04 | 2.14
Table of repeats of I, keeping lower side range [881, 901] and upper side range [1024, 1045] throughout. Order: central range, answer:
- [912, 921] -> 0.02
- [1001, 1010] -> 0.05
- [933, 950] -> 0.02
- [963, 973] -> 0.03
